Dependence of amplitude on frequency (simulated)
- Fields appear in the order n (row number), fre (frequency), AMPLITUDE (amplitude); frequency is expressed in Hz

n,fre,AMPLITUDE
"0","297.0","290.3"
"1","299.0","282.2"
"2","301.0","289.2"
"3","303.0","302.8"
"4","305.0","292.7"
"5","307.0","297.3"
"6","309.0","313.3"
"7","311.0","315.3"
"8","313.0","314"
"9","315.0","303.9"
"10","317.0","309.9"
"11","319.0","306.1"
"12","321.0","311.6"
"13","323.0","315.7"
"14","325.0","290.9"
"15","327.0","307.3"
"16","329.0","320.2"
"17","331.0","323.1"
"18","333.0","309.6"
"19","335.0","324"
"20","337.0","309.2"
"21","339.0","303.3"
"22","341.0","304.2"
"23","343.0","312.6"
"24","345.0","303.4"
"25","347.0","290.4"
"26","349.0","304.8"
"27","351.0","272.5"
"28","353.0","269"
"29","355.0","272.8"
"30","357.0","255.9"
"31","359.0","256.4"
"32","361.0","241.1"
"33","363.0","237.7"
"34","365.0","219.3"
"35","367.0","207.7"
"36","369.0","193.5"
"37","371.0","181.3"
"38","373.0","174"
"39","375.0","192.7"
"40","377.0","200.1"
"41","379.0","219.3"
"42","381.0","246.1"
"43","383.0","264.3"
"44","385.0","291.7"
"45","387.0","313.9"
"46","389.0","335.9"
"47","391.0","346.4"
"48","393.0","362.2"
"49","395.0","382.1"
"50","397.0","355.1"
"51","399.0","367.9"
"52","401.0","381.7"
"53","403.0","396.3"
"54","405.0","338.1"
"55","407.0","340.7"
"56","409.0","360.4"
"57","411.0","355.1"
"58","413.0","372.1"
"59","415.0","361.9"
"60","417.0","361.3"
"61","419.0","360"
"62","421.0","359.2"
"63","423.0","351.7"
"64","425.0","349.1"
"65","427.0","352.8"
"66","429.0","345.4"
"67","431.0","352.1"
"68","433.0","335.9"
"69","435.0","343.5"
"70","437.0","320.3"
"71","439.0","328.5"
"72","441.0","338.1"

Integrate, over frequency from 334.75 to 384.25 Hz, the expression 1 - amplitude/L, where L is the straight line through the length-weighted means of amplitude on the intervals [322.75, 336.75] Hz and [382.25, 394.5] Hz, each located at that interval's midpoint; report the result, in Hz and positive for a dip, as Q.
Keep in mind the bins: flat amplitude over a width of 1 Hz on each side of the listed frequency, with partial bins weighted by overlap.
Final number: 10.0 Hz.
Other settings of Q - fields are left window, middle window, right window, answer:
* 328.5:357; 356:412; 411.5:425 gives 8.1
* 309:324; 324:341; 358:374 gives -1.9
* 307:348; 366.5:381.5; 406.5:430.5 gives 6.0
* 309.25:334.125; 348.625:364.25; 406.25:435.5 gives 3.1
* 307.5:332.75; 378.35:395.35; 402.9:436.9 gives 1.7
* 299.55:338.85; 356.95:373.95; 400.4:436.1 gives 5.8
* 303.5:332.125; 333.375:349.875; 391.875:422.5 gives 0.8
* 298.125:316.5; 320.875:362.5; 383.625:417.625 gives 3.4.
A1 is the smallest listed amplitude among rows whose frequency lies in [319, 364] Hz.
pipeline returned 237.7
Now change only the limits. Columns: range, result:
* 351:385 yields 174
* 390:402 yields 346.4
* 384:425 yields 291.7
